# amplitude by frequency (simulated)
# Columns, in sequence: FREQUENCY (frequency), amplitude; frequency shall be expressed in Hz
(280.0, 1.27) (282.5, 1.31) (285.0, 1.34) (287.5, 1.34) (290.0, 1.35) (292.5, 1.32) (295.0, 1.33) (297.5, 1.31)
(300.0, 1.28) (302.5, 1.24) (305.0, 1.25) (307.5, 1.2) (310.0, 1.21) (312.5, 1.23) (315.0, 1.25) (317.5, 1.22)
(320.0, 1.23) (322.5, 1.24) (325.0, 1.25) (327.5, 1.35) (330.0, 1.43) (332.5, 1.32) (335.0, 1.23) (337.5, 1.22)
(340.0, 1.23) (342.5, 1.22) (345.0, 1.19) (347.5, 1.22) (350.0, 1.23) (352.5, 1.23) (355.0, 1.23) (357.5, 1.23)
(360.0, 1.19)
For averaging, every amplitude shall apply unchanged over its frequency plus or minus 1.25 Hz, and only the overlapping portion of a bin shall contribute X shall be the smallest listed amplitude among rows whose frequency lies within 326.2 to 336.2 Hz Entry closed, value 1.23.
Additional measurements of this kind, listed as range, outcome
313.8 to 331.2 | 1.22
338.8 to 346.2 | 1.19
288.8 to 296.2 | 1.32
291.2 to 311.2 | 1.2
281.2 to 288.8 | 1.31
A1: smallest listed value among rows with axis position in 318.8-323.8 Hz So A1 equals 1.23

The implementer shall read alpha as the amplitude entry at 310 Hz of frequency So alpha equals 1.21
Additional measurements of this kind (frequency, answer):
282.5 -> 1.31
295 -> 1.33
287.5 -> 1.34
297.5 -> 1.31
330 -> 1.43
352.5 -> 1.23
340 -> 1.23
